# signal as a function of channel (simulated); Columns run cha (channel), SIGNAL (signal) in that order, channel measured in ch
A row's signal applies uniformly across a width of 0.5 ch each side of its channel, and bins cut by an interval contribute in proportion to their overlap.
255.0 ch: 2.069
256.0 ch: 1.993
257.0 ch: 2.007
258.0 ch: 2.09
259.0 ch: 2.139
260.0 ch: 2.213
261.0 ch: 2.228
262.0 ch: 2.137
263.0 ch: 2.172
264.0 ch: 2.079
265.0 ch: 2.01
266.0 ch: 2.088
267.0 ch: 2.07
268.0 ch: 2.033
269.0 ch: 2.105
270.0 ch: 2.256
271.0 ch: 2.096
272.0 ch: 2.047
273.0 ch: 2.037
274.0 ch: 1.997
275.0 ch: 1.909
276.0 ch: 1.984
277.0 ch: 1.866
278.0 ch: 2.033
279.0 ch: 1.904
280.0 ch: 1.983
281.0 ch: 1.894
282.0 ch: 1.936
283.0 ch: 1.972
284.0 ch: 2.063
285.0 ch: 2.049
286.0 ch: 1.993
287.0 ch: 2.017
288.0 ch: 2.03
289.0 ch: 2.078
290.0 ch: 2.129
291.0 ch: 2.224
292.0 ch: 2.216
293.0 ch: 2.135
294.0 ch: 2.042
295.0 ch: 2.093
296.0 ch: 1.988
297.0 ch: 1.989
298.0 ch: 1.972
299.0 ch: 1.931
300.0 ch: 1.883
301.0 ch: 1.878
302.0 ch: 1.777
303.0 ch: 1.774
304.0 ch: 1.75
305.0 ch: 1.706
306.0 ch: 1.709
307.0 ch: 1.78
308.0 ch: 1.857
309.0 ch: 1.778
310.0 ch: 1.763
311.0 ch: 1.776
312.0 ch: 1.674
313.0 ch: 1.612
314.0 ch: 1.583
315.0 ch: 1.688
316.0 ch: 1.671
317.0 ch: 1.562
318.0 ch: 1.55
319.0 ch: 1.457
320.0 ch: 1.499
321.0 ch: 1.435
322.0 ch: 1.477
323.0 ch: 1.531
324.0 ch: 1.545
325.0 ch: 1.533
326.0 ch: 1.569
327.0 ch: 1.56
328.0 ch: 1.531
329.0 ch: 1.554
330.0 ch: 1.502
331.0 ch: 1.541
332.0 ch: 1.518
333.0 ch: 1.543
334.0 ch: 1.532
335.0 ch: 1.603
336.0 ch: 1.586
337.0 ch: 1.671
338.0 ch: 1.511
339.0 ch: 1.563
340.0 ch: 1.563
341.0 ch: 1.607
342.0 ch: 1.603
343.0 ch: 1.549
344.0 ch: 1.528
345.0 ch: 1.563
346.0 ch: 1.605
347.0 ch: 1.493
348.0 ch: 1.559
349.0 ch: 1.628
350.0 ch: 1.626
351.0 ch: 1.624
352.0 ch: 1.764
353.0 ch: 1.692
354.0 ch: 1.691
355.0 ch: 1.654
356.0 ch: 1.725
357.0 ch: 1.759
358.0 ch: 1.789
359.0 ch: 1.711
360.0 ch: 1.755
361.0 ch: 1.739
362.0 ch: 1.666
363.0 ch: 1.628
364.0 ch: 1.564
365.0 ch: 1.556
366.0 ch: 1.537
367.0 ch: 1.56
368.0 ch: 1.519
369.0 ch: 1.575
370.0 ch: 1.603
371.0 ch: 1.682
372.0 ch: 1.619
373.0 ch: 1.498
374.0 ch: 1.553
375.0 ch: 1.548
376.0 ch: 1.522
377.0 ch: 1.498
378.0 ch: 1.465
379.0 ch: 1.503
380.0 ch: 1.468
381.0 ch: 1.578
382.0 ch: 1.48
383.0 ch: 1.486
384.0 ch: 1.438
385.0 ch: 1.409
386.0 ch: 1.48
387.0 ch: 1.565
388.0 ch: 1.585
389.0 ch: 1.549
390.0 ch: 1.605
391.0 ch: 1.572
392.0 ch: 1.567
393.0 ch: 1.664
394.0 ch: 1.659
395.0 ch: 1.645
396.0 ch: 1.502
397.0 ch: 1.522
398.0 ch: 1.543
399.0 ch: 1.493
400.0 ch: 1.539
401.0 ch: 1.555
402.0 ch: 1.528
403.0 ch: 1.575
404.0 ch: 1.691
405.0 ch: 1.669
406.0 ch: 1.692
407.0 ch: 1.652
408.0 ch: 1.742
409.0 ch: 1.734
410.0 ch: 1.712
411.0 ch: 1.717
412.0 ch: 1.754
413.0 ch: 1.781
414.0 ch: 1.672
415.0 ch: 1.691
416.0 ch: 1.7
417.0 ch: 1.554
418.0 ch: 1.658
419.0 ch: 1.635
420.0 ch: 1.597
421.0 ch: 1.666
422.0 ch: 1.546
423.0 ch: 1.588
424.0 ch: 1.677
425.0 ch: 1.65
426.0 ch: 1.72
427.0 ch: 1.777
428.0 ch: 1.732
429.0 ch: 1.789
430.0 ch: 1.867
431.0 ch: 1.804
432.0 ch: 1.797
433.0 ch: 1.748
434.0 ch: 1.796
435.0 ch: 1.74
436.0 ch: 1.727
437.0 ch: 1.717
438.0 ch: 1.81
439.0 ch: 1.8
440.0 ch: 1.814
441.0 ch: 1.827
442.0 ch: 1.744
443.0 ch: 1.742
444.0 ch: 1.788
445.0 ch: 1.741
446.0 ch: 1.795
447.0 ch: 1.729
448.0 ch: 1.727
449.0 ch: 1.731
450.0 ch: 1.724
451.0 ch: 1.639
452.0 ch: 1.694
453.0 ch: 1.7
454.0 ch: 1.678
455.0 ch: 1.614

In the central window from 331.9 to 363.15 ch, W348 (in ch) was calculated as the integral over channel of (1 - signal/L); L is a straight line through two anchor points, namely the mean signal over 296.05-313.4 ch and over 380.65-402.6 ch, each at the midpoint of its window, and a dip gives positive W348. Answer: 0.9 ch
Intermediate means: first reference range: 1.81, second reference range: 1.54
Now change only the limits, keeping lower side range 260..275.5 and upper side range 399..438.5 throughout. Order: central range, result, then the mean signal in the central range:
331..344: 2.3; 1.57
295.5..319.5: 2.8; 1.75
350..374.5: 2.6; 1.64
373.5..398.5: 3.4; 1.54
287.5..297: -0.3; 2.1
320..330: 2.1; 1.52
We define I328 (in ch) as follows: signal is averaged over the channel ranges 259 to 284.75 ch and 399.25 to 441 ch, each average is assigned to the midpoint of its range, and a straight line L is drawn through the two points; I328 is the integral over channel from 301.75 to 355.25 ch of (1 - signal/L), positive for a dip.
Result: 8.5 ch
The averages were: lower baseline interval 2.05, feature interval 1.61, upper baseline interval 1.7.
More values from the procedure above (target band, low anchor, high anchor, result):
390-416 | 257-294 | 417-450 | 2.3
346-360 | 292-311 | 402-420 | 0.9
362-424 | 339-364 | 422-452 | 3.8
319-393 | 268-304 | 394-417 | 8.9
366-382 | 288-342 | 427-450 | 1.8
